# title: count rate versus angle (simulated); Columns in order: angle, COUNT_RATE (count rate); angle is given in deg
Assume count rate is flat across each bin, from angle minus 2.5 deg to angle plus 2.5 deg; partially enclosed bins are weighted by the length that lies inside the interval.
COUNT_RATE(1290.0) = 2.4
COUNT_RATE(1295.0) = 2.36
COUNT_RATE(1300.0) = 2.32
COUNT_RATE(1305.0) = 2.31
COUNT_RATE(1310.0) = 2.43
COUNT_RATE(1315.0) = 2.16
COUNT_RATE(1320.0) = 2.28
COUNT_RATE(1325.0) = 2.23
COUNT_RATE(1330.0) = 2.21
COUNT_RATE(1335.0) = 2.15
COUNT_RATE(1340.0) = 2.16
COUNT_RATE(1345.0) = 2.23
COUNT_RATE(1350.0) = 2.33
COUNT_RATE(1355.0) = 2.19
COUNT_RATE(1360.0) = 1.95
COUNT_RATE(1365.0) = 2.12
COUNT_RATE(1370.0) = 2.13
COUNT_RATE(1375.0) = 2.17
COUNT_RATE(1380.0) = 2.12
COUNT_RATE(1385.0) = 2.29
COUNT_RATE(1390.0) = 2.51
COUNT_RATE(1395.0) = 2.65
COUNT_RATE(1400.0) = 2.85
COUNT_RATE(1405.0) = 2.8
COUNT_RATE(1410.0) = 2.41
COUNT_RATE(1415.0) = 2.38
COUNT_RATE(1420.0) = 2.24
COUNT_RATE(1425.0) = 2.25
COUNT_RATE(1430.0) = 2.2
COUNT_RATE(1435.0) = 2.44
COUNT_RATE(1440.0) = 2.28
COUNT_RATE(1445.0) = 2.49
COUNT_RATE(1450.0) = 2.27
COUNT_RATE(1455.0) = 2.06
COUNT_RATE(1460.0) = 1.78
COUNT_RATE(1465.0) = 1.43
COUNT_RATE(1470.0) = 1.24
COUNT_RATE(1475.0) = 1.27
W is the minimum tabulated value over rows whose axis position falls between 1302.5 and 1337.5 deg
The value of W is 2.15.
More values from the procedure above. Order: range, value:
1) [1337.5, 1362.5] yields 1.95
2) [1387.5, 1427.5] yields 2.24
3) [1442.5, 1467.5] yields 1.43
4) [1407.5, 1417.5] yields 2.38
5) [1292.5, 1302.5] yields 2.32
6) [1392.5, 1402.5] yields 2.65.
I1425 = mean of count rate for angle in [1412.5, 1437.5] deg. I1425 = 2.3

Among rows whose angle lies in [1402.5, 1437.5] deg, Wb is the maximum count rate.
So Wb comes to 2.8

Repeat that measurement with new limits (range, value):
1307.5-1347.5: 2.43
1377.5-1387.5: 2.29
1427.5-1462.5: 2.49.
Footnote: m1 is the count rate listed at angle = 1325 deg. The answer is 2.23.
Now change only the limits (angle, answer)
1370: 2.13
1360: 1.95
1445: 2.49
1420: 2.24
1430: 2.2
